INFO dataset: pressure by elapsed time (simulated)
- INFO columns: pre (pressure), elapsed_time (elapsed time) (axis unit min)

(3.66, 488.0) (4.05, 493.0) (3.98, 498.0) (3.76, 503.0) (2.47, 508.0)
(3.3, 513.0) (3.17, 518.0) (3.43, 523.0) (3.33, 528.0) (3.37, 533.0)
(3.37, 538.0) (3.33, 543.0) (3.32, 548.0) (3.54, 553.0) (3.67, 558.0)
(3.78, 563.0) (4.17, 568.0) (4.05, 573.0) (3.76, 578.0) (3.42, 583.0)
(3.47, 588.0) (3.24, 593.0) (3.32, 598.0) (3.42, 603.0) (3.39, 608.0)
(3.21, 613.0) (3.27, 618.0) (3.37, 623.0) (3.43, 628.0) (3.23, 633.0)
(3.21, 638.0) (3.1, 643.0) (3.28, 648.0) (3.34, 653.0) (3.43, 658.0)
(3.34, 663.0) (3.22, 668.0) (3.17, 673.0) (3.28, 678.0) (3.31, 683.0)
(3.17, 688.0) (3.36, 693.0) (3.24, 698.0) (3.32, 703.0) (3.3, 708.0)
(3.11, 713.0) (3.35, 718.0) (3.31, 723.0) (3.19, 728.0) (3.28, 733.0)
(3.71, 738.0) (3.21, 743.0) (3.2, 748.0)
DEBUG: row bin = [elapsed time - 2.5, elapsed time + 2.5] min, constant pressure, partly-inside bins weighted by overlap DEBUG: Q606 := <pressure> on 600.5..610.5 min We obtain 3.4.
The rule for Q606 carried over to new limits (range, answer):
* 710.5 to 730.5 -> 3.24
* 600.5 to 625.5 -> 3.33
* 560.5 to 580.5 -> 3.94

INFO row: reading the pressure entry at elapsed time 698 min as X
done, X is 3.24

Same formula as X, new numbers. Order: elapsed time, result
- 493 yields 4.05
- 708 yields 3.3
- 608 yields 3.39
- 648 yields 3.28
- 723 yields 3.31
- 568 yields 4.17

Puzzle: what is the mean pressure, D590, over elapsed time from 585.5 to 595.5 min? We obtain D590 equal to 3.36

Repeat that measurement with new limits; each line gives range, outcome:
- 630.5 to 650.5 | 3.2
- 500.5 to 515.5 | 3.18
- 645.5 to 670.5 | 3.32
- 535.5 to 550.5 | 3.34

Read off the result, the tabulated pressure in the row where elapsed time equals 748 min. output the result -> 3.2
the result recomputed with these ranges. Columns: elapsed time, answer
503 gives 3.76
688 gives 3.17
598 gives 3.32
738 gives 3.71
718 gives 3.35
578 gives 3.76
